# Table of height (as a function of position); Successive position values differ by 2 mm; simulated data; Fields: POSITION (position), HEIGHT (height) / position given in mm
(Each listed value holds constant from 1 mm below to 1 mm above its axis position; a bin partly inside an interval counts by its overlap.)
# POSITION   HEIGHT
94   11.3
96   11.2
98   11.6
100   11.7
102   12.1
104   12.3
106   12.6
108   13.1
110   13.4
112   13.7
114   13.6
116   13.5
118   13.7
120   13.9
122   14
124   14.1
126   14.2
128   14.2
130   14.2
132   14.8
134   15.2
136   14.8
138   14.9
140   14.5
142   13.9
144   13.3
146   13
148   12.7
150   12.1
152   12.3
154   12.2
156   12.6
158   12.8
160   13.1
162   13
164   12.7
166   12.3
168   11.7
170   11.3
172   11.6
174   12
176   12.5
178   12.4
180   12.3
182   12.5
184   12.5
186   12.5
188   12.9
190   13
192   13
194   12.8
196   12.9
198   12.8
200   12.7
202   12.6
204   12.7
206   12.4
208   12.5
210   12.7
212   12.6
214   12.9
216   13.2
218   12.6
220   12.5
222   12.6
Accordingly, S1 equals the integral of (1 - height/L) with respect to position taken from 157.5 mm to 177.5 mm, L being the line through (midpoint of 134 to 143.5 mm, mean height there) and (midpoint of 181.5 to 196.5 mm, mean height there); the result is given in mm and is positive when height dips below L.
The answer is 1.8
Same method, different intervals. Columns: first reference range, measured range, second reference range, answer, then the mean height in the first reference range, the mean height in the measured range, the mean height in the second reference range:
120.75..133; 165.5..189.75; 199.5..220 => 1.92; 14.2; 12.2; 12.7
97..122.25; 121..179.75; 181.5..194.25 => -1.41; 13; 13.2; 12.7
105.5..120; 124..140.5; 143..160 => -1.94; 13.4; 14.6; 12.7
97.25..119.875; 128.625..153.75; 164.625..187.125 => -2.44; 12.9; 13.8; 12.2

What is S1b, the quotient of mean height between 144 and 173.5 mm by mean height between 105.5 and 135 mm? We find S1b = 0.9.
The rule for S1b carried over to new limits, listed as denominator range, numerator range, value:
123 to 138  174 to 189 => 0.86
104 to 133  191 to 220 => 0.93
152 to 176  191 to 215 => 1.03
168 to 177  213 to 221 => 1.08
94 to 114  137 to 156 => 1.06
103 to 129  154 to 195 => 0.92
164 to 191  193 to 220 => 1.03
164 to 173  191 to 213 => 1.07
